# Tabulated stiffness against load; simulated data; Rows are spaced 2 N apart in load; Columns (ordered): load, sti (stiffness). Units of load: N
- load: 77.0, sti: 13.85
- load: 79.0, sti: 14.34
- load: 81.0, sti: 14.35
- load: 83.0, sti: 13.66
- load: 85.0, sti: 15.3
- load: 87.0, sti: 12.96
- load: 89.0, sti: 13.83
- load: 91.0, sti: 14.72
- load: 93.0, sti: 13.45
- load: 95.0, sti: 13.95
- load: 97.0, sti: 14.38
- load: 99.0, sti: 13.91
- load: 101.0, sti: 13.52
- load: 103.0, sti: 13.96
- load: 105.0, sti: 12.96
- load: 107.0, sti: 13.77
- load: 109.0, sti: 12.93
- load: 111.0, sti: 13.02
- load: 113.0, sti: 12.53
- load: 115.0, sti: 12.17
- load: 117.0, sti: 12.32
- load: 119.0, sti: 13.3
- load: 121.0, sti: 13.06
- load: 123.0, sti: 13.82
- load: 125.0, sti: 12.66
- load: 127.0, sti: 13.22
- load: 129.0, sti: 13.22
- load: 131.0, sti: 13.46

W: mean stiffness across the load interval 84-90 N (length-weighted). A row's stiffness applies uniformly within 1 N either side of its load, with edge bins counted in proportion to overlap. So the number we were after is 14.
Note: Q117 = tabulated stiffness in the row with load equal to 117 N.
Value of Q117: 12.32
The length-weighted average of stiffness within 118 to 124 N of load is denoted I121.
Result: 13.4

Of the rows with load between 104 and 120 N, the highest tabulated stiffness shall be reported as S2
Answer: 13.77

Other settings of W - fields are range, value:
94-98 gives 14.2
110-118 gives 12.5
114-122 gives 12.7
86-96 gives 13.8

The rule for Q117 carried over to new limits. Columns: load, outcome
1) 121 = 13.06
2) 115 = 12.17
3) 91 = 14.72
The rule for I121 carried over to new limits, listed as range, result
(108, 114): 12.8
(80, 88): 14.1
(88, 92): 14.3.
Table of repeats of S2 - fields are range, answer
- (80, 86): 15.3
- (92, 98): 14.38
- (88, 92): 14.72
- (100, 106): 13.96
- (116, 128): 13.82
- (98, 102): 13.91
